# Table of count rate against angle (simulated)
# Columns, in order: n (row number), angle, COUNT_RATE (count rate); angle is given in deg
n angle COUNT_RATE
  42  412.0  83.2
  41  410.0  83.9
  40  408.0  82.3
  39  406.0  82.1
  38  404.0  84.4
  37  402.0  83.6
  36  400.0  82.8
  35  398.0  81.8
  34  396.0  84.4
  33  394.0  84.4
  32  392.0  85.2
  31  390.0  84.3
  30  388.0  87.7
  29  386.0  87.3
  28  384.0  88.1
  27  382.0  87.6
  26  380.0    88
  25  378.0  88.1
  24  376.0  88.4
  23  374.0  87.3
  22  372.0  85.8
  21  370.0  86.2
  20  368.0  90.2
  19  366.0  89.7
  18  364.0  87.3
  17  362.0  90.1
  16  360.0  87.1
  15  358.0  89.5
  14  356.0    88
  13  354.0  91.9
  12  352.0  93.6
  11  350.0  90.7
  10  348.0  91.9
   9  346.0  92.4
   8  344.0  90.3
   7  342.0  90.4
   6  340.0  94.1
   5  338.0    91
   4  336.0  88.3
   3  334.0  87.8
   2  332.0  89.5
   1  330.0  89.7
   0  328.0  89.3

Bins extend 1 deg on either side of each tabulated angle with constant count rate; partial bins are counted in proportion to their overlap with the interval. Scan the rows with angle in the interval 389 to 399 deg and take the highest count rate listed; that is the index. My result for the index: 85.2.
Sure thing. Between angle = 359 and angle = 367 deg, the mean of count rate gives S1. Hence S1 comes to 88.5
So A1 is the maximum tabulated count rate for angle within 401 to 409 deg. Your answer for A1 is 84.4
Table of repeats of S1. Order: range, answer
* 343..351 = 91.3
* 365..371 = 88.7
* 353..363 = 89.3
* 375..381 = 88.2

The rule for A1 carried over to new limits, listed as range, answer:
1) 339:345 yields 94.1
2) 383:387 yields 88.1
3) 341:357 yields 93.6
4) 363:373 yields 90.2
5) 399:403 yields 83.6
